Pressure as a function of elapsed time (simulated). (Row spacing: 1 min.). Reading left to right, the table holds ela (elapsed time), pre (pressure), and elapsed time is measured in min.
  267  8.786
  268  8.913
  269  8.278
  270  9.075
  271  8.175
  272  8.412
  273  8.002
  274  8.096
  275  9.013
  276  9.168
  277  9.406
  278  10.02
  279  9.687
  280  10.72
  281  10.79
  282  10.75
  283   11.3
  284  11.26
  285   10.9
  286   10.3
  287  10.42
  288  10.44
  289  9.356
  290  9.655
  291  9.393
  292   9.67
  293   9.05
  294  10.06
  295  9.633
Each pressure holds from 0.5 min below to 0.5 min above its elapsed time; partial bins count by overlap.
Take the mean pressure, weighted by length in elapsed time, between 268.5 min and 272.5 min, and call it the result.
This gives 8.49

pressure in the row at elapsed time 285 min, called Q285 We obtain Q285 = 10.9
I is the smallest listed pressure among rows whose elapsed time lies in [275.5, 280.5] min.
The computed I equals 9.168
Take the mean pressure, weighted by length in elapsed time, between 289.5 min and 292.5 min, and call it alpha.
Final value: 9.57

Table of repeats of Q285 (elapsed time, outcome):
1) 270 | 9.075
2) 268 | 8.913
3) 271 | 8.175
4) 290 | 9.655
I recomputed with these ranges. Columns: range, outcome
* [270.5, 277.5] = 8.002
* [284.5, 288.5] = 10.3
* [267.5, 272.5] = 8.175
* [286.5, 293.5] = 9.05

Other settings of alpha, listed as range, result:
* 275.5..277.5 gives 9.29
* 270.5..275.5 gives 8.34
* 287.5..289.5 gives 9.9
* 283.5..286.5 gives 10.8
